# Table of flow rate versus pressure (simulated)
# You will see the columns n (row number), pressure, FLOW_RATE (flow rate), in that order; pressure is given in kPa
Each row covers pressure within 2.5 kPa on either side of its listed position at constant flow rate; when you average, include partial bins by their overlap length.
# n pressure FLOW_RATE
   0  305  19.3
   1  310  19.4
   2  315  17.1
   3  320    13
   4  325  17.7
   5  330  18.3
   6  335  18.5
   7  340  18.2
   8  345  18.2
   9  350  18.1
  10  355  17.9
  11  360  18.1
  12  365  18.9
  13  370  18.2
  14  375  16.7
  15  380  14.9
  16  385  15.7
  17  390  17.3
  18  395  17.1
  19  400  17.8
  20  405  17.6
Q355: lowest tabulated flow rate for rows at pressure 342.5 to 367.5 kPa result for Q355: 17.9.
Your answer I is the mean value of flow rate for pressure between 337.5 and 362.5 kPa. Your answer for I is 18.1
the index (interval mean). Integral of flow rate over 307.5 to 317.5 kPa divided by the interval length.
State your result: 18.2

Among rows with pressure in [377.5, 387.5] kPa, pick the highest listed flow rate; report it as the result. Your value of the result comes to 15.7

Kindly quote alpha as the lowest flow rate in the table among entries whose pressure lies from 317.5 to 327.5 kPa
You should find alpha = 13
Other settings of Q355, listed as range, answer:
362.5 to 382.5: 14.9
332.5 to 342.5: 18.2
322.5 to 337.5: 17.7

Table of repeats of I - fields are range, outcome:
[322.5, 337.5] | 18.2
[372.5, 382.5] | 15.8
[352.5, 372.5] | 18.3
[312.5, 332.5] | 16.5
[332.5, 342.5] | 18.4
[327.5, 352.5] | 18.3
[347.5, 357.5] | 18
